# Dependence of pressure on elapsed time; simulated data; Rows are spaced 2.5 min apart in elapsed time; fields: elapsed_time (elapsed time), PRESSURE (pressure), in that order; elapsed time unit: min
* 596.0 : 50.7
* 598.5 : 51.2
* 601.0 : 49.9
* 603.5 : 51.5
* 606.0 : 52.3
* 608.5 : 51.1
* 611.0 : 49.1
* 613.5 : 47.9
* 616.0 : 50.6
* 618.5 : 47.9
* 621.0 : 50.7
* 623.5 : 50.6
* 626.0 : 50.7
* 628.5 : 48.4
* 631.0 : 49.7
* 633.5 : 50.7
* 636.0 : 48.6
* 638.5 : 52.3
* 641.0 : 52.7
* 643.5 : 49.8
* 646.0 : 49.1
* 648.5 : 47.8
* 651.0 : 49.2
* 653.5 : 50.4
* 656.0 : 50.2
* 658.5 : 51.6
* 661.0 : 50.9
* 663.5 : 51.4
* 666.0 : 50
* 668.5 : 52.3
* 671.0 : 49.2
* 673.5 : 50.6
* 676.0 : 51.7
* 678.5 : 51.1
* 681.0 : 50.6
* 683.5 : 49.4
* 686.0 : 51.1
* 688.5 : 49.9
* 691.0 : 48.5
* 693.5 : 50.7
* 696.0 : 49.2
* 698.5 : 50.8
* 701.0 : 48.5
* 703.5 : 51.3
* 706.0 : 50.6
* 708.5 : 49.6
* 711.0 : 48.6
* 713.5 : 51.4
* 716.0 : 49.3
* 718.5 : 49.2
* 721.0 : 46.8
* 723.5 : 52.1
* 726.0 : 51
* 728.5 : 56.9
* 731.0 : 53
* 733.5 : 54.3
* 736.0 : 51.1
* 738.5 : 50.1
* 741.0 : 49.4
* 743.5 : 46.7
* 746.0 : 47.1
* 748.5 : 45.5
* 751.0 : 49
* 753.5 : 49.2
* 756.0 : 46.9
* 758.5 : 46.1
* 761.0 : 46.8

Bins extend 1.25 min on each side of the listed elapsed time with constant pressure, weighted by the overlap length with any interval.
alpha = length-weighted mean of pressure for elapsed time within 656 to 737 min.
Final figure 50.7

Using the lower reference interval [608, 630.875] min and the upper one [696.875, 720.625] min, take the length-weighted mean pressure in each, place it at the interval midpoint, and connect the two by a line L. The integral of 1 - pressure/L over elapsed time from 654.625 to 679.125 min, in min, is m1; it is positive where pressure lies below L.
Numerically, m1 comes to -0.58 min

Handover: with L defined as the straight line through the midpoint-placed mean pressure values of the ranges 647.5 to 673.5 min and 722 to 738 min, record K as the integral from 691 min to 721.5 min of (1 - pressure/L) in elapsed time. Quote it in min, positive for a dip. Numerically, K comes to 1.3 min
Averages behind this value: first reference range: 50.3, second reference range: 52.8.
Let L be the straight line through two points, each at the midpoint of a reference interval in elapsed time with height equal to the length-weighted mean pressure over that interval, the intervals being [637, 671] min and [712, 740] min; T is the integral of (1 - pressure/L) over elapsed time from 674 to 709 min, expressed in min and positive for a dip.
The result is 0.5 min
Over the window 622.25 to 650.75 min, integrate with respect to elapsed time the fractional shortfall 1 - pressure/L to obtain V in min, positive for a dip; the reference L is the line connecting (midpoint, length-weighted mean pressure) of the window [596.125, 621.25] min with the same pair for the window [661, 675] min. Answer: 0.3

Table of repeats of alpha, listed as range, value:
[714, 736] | 51.5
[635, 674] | 50.4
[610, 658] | 49.8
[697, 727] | 49.9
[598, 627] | 50.3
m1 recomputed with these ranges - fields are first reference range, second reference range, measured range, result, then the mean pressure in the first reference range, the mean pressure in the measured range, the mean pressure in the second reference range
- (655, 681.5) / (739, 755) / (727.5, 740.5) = -1.2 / 50.9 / 52.8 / 47.9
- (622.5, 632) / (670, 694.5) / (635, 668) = -0.2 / 49.8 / 50.4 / 50.3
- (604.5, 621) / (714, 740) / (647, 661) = 0.1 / 49.9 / 49.9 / 51.4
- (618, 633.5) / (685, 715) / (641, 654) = 0.1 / 49.8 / 49.5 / 50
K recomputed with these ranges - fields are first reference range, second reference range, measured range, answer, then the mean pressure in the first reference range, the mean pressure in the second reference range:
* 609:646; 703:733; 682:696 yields 0.20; 50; 50.9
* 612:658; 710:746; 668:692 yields -0.09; 49.9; 50.6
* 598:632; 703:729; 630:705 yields -0.08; 50.1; 50.4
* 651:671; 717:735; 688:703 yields 0.49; 50.8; 51.9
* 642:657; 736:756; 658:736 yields -2.93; 49.5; 48.2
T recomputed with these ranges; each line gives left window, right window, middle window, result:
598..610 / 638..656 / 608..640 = 0.5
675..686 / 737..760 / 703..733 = -1.1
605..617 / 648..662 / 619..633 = 0.1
